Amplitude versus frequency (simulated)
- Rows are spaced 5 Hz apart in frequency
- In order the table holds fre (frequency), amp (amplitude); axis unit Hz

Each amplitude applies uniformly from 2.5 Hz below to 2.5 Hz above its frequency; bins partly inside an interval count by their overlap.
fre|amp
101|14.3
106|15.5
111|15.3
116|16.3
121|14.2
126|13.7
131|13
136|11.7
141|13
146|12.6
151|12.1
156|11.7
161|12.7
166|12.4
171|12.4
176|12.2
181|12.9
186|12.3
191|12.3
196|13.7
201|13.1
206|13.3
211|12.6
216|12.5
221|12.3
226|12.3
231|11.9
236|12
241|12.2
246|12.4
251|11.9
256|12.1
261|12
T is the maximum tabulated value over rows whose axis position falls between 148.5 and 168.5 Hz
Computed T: 12.7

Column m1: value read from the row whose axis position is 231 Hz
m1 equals 11.9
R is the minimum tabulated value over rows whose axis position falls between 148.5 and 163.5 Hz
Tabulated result 11.7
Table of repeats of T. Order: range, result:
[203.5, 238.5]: 13.3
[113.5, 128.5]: 16.3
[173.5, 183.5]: 12.9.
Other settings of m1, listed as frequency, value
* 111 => 15.3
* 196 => 13.7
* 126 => 13.7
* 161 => 12.7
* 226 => 12.3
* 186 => 12.3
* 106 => 15.5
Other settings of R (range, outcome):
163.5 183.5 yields 12.2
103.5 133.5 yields 13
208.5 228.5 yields 12.3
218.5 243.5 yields 11.9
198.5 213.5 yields 12.6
